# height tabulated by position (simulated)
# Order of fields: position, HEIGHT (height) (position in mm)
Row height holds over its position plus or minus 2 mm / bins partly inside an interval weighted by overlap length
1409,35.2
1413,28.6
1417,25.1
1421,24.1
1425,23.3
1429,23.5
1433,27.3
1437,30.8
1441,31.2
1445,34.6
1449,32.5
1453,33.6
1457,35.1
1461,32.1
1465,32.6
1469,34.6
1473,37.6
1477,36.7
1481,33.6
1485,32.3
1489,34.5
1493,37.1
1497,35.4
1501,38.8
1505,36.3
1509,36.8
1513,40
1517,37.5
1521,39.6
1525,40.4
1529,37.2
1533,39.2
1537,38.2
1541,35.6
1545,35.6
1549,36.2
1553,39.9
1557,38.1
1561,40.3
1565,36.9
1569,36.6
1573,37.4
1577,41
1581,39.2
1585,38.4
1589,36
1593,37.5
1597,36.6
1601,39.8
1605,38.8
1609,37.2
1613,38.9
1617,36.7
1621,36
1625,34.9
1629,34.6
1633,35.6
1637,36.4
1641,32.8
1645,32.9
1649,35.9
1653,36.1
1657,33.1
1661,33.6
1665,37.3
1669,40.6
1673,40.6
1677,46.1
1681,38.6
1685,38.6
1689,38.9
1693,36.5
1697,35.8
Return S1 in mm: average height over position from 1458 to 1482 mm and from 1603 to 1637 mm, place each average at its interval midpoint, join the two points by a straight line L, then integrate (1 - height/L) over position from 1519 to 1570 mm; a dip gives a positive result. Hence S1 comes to -3.49 mm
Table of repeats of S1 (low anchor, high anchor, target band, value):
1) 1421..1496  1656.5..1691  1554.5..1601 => -2.9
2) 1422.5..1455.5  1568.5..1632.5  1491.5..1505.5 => -1.9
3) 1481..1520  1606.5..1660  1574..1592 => -1.3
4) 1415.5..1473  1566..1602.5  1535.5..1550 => -0.3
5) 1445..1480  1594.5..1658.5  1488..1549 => -4.5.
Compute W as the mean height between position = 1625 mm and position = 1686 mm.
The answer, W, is 36.8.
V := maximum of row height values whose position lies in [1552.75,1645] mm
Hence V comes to 41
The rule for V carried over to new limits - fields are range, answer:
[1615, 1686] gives 46.1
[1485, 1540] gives 40.4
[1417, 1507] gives 38.8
